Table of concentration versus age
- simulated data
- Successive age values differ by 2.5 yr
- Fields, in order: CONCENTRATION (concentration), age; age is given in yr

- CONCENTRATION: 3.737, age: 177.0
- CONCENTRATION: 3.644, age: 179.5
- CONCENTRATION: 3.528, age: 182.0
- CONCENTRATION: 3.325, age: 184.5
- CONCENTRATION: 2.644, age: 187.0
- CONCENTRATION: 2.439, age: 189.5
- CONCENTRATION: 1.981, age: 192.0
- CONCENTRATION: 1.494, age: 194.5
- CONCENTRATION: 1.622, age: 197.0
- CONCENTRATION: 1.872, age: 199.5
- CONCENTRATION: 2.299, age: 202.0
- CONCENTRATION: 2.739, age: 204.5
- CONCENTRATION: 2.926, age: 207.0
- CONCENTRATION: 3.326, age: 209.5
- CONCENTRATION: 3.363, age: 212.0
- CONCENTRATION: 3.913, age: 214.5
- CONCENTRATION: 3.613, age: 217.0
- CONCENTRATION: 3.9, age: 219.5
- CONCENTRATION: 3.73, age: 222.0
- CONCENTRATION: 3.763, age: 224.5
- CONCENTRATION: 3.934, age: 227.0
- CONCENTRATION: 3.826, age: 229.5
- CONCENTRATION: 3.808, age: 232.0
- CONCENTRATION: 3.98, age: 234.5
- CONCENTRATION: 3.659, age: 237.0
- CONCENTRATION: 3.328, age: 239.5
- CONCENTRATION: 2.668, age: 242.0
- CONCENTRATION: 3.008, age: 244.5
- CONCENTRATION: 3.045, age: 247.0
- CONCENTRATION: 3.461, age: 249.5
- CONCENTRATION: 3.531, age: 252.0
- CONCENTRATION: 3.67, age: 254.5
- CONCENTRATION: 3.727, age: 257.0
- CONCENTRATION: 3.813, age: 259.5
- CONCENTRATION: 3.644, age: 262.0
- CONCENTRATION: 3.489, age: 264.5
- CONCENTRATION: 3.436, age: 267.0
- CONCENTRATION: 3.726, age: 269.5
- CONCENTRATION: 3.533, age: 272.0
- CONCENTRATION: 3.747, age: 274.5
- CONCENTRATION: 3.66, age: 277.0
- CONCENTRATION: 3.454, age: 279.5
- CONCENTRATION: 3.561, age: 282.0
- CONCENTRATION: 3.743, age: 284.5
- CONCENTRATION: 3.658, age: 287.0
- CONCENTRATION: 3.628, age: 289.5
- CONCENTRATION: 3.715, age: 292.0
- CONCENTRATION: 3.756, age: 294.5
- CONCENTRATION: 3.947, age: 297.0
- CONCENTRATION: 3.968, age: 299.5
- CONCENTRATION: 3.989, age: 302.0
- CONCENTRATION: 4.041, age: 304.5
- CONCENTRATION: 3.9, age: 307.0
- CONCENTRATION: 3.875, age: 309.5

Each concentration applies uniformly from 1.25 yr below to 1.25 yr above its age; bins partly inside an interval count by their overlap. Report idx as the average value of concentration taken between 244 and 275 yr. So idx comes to 3.53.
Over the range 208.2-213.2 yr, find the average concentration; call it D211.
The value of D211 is 3.34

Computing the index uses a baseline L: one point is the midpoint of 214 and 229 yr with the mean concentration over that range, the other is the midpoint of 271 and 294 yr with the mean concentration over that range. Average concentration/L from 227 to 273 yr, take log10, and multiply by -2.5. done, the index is 0.06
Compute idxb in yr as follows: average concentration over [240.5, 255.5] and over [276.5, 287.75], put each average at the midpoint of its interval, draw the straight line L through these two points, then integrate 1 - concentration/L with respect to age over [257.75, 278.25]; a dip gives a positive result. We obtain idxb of -1.10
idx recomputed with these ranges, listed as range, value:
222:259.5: 3.55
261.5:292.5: 3.61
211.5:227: 3.75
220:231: 3.82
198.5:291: 3.47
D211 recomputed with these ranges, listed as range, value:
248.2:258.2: 3.59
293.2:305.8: 3.94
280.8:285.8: 3.65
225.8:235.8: 3.89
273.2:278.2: 3.7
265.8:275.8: 3.61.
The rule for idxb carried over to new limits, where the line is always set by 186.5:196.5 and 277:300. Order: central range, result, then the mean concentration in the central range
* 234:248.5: -1.8 yr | 3.25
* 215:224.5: -4.6 yr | 3.76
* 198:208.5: -0.9 yr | 2.46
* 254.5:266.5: -1.6 yr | 3.65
